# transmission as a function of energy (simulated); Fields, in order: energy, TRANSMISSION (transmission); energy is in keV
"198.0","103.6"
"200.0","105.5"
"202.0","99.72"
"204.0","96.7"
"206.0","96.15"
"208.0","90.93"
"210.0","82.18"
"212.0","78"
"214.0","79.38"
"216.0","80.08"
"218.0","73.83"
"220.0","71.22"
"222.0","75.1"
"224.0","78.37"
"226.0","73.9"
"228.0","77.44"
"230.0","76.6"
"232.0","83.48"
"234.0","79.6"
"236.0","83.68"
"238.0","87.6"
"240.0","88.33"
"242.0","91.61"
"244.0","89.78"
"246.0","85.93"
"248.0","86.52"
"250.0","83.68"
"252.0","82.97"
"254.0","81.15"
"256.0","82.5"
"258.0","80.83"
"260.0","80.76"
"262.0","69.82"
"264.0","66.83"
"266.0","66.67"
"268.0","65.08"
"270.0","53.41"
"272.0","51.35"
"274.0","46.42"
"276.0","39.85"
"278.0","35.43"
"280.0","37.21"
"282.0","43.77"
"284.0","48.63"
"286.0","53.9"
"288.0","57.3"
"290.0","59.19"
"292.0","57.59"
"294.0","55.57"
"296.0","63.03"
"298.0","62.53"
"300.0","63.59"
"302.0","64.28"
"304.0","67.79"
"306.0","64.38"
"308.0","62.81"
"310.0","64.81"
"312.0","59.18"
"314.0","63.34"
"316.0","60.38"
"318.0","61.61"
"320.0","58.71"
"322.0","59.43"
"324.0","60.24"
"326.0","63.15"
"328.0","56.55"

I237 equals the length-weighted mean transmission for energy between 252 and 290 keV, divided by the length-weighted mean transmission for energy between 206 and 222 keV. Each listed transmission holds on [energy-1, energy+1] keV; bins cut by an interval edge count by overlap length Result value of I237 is 0.74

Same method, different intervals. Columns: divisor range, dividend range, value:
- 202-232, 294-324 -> 0.76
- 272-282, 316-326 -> 1.46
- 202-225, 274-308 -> 0.66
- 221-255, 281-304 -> 0.70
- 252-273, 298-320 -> 0.89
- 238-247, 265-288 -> 0.56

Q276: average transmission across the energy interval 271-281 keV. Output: 42.1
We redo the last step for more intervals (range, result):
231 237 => 82.3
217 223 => 73.4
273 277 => 43.1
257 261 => 80.8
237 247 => 88.7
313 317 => 61.9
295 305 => 64.2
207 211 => 86.6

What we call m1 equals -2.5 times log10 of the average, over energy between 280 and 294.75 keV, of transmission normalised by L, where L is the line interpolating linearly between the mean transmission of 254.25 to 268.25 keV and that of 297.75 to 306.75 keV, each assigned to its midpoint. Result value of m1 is 0.28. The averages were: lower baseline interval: 74.1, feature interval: 52.6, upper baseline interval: 64.7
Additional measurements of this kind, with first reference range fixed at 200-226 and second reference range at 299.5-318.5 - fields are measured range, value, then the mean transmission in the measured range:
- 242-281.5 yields 0.092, 68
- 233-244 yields -0.107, 86.5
